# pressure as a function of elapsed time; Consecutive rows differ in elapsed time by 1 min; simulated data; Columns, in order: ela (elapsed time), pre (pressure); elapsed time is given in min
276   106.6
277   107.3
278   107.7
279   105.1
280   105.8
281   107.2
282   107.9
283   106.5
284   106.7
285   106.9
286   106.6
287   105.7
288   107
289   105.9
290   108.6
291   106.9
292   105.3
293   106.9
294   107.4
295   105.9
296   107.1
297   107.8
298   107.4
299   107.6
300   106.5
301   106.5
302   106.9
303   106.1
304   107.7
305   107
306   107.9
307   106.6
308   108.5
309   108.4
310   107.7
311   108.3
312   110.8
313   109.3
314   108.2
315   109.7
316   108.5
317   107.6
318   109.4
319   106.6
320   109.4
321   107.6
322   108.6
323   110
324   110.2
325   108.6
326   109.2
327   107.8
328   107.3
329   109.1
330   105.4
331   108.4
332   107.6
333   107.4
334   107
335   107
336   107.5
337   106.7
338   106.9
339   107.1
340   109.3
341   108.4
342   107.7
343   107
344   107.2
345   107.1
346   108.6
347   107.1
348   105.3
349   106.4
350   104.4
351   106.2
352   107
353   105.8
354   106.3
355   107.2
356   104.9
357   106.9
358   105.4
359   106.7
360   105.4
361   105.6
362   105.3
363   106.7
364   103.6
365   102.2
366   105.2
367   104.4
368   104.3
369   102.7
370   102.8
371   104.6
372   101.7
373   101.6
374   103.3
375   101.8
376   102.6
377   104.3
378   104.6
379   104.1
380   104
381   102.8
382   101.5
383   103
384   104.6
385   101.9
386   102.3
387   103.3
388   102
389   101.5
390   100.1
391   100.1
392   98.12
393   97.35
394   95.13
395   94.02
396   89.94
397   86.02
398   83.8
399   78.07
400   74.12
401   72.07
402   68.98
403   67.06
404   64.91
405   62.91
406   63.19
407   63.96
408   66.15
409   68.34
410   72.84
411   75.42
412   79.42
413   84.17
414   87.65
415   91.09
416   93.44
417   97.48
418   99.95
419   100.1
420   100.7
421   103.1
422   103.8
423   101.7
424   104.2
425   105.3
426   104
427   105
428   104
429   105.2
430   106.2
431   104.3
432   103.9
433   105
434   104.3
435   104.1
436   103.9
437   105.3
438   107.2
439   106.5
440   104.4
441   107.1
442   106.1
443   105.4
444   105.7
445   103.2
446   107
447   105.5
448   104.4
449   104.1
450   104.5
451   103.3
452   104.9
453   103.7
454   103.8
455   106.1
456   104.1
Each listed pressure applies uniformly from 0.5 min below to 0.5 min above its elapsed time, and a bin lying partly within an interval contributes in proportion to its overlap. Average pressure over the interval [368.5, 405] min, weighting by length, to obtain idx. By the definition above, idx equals 94.9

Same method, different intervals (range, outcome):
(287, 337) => 108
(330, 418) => 97.5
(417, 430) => 103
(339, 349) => 107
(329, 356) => 107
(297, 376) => 107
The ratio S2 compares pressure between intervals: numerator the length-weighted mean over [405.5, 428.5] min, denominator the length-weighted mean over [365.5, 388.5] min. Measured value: 0.87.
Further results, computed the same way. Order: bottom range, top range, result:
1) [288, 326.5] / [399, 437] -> 0.83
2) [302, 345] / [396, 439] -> 0.84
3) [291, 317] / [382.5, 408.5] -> 0.80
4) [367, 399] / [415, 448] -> 1.04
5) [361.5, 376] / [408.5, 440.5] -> 0.95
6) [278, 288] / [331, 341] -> 1.01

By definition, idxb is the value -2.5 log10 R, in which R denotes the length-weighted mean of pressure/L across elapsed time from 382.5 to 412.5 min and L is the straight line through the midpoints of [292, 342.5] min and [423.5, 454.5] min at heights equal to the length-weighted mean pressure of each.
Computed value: 0.24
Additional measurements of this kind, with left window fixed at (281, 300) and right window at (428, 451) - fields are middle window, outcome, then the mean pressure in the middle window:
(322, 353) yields -0.01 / 107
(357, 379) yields 0.02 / 104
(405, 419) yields 0.30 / 80.3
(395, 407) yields 0.38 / 74.2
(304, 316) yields -0.02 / 108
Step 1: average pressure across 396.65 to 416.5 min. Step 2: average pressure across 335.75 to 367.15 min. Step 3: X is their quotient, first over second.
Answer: 0.7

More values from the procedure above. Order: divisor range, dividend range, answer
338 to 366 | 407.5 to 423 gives 0.83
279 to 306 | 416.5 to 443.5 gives 0.97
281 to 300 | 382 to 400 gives 0.90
